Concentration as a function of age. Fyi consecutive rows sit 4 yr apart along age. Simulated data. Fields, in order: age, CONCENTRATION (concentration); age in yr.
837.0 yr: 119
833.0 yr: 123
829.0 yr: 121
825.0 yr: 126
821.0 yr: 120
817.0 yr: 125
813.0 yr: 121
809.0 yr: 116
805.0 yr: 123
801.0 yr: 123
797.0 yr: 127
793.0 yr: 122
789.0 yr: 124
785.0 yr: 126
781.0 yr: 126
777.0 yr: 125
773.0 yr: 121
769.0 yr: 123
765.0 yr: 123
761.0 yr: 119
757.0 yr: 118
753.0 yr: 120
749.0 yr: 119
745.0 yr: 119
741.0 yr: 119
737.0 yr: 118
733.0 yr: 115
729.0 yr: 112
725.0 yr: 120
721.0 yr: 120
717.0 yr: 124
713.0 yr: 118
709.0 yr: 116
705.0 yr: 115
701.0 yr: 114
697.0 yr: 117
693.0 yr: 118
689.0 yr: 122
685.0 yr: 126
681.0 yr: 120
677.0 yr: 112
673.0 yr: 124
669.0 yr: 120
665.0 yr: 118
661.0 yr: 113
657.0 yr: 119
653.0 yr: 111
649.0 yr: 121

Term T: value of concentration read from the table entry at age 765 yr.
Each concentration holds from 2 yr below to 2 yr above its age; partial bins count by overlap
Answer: 123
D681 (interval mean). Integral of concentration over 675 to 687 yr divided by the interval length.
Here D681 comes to 119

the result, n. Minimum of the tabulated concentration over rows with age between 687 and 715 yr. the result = 114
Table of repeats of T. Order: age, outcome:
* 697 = 117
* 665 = 118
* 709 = 116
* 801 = 123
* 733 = 115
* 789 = 124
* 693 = 118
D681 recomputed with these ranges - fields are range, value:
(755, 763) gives 118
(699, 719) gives 117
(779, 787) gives 126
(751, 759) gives 119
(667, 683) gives 119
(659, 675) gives 119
